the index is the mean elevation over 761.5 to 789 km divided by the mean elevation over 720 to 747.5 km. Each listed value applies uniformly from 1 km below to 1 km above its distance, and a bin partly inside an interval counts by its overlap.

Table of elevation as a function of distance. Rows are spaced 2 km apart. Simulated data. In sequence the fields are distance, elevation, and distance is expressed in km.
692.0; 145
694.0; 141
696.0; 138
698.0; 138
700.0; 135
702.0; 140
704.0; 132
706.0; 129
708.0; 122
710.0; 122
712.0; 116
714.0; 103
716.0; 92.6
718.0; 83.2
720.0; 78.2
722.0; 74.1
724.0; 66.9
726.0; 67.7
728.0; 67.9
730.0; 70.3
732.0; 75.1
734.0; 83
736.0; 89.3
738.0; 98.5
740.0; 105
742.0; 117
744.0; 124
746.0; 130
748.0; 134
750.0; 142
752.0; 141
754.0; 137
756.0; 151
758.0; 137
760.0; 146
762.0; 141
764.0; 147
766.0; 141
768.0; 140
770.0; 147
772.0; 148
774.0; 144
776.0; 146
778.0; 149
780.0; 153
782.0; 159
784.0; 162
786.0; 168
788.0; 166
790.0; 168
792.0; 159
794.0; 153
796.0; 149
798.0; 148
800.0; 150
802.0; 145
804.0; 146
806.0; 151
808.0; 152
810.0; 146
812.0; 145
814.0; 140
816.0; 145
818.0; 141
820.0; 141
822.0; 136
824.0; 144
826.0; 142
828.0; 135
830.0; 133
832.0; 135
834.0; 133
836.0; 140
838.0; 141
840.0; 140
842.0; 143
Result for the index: 1.67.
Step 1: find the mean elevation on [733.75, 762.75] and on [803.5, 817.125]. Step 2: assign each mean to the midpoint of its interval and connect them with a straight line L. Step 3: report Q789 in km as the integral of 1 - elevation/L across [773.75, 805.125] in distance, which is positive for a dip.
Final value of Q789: -3.3 km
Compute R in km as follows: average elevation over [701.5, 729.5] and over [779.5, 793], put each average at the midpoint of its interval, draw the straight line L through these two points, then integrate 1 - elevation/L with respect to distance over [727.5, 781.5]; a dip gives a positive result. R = 3.21 km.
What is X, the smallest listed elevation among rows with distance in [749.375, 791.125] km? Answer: 137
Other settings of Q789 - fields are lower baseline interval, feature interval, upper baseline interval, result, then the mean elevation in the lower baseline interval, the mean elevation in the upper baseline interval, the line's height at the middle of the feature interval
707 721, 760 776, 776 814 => -0.9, 102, 153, 136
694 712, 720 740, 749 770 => 8.5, 132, 143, 137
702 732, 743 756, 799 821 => -2.6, 95.5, 146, 113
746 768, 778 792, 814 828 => -2.0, 141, 141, 141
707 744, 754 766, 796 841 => -3.6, 91.6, 142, 110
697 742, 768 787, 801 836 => -4.2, 99.9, 142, 124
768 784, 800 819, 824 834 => -0.6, 150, 137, 141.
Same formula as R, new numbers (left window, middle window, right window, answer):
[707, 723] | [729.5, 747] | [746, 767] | 3.3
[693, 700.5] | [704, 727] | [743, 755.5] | 6.7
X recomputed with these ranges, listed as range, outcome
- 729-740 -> 70.3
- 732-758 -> 75.1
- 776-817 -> 140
